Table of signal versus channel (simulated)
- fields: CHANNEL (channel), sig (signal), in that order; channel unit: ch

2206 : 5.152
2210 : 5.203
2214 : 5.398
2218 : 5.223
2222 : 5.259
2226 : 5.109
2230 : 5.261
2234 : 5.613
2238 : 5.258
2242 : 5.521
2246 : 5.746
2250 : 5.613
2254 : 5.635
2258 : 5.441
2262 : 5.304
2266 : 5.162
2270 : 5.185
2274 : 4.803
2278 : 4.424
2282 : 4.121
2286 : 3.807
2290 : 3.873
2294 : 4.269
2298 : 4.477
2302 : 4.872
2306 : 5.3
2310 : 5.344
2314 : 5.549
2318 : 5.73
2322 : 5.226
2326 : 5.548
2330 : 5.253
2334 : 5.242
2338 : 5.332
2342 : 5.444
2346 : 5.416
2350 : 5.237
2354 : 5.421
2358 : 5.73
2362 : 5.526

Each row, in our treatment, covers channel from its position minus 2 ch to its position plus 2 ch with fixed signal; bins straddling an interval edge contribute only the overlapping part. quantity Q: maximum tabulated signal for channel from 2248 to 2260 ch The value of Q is 5.635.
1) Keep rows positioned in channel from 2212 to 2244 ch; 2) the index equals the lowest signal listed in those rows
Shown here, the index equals 5.109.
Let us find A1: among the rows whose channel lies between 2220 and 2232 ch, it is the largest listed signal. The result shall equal 5.261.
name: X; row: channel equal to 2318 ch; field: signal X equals 5.73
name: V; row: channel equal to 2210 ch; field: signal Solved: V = 5.203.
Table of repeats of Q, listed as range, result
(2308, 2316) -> 5.549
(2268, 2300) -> 5.185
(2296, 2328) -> 5.73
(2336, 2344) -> 5.444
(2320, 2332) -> 5.548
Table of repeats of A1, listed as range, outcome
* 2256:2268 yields 5.441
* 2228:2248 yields 5.746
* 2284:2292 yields 3.873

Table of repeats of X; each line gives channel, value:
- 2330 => 5.253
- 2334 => 5.242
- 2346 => 5.416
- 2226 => 5.109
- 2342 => 5.444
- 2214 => 5.398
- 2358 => 5.73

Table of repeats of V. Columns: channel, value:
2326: 5.548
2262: 5.304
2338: 5.332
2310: 5.344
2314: 5.549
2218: 5.223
